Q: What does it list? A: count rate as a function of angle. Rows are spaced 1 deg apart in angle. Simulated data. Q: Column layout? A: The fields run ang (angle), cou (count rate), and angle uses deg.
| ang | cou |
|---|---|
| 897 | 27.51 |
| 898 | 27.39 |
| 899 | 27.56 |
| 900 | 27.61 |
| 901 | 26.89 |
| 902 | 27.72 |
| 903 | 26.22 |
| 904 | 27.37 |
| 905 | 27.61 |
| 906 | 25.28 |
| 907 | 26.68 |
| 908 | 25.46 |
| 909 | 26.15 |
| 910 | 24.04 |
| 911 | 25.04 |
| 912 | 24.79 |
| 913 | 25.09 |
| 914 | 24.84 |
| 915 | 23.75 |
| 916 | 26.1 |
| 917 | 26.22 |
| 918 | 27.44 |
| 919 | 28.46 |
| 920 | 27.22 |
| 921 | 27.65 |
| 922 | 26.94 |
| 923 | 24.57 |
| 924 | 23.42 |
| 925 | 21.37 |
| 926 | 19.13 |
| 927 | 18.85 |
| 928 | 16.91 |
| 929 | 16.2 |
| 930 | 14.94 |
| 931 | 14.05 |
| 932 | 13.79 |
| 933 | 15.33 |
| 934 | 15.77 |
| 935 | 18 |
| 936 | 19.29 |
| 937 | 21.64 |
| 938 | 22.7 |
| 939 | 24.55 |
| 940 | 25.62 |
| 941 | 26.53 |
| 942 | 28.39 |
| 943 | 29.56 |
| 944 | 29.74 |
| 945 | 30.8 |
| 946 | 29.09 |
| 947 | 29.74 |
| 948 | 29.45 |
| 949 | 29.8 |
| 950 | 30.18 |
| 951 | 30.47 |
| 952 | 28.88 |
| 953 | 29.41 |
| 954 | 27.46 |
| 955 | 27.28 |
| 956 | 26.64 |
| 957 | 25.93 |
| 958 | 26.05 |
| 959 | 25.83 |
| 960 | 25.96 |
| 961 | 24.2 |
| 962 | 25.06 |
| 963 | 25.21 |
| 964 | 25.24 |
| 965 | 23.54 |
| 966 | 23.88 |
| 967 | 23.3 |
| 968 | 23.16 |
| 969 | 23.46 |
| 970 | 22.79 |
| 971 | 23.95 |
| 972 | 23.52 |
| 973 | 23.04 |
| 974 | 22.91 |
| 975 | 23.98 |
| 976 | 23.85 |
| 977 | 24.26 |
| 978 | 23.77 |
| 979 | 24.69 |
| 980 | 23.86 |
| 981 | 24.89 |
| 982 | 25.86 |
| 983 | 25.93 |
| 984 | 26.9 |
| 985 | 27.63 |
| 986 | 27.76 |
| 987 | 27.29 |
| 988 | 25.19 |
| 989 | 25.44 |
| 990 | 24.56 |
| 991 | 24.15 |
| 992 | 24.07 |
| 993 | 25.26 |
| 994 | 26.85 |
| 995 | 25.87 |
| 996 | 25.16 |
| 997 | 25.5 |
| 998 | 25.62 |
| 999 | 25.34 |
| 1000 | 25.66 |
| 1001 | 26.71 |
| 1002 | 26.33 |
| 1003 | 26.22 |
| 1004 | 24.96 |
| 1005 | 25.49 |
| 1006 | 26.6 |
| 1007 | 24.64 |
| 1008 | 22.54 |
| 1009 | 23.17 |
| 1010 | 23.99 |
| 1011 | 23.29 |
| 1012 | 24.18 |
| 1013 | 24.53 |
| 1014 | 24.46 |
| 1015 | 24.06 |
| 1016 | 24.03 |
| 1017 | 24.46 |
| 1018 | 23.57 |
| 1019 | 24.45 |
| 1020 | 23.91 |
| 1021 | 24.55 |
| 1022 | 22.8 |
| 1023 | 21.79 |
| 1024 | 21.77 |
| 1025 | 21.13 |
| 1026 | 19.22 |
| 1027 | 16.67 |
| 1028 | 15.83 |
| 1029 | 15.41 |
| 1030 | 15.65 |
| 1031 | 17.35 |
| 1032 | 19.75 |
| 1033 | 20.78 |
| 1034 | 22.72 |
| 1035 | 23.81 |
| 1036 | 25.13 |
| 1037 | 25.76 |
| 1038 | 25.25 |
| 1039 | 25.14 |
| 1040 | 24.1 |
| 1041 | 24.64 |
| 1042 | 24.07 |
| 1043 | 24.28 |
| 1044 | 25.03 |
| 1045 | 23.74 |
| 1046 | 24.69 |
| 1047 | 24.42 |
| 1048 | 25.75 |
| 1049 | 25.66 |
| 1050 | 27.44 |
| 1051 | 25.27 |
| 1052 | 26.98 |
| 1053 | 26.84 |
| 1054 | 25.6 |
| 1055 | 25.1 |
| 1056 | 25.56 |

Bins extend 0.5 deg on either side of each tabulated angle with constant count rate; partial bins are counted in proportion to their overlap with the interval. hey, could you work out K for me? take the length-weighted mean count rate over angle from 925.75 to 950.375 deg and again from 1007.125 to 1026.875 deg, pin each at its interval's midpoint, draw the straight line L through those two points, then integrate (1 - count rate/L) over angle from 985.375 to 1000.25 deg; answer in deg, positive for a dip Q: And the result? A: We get -1.6 deg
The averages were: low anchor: 22.8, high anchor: 23.2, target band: 25.6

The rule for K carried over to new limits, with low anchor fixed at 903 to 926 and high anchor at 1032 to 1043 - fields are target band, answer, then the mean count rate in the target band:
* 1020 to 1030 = 1.8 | 19.9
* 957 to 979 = 0.6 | 24.2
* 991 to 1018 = -0.6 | 24.9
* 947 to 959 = -1.5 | 28.3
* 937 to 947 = -0.8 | 27.3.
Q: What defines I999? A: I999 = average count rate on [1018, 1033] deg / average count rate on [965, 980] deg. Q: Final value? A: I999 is 0.9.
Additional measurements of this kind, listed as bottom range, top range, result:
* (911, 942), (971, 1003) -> 1.14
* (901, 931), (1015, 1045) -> 0.92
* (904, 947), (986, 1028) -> 1.02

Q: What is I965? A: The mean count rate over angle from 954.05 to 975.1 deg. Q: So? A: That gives 24.6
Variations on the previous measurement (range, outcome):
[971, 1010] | 25.1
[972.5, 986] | 24.8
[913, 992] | 24.6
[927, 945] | 21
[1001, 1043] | 22.9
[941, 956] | 29.1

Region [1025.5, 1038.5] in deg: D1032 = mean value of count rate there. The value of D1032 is 20.3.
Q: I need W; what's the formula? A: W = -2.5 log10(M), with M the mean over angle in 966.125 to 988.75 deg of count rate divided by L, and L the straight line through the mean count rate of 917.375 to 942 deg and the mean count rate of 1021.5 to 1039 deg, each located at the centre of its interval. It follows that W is -0.17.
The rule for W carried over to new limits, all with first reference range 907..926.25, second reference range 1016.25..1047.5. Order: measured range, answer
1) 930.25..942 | 0.23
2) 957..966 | -0.04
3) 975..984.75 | -0.06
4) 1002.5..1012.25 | -0.07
